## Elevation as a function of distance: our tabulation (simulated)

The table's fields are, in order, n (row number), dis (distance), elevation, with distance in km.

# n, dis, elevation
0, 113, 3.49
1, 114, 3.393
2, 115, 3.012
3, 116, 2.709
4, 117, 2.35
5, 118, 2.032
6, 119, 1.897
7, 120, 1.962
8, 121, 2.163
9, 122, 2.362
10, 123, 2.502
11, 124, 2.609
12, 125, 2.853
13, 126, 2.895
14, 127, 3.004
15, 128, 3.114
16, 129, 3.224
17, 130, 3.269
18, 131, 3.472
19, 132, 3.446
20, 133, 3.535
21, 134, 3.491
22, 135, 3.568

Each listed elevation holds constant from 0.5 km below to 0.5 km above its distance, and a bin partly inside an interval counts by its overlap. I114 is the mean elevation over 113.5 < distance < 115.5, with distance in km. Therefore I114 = 3.2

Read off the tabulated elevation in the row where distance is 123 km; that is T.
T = 2.502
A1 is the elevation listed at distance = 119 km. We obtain 1.897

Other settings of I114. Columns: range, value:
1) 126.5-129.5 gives 3.11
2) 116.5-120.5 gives 2.06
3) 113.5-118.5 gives 2.7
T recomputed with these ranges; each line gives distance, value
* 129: 3.224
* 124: 2.609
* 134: 3.491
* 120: 1.962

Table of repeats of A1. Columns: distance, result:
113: 3.49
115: 3.012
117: 2.35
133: 3.535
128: 3.114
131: 3.472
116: 2.709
